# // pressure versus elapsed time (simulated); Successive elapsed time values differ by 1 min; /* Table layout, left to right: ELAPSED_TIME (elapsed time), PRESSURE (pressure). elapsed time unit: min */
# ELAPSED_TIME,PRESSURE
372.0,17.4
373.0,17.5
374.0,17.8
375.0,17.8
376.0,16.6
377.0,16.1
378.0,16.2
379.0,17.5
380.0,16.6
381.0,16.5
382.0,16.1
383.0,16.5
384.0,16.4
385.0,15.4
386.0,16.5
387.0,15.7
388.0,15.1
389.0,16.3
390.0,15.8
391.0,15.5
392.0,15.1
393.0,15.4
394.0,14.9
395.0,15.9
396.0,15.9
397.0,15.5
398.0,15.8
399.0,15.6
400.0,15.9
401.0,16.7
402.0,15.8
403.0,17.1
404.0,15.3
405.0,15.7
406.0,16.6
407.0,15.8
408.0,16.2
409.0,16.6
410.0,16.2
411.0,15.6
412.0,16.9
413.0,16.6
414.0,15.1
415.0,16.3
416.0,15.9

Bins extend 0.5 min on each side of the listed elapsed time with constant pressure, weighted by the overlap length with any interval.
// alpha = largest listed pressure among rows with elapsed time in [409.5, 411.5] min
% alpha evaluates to 16.2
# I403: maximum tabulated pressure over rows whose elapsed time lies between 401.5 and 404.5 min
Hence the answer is 17.1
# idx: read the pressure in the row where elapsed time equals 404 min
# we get 15.3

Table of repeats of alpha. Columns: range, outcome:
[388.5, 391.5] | 16.3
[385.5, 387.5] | 16.5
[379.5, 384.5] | 16.6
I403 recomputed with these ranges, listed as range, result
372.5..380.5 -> 17.8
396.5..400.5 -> 15.9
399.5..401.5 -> 16.7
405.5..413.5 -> 16.9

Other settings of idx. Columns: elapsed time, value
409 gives 16.6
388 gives 15.1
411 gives 15.6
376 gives 16.6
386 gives 16.5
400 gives 15.9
